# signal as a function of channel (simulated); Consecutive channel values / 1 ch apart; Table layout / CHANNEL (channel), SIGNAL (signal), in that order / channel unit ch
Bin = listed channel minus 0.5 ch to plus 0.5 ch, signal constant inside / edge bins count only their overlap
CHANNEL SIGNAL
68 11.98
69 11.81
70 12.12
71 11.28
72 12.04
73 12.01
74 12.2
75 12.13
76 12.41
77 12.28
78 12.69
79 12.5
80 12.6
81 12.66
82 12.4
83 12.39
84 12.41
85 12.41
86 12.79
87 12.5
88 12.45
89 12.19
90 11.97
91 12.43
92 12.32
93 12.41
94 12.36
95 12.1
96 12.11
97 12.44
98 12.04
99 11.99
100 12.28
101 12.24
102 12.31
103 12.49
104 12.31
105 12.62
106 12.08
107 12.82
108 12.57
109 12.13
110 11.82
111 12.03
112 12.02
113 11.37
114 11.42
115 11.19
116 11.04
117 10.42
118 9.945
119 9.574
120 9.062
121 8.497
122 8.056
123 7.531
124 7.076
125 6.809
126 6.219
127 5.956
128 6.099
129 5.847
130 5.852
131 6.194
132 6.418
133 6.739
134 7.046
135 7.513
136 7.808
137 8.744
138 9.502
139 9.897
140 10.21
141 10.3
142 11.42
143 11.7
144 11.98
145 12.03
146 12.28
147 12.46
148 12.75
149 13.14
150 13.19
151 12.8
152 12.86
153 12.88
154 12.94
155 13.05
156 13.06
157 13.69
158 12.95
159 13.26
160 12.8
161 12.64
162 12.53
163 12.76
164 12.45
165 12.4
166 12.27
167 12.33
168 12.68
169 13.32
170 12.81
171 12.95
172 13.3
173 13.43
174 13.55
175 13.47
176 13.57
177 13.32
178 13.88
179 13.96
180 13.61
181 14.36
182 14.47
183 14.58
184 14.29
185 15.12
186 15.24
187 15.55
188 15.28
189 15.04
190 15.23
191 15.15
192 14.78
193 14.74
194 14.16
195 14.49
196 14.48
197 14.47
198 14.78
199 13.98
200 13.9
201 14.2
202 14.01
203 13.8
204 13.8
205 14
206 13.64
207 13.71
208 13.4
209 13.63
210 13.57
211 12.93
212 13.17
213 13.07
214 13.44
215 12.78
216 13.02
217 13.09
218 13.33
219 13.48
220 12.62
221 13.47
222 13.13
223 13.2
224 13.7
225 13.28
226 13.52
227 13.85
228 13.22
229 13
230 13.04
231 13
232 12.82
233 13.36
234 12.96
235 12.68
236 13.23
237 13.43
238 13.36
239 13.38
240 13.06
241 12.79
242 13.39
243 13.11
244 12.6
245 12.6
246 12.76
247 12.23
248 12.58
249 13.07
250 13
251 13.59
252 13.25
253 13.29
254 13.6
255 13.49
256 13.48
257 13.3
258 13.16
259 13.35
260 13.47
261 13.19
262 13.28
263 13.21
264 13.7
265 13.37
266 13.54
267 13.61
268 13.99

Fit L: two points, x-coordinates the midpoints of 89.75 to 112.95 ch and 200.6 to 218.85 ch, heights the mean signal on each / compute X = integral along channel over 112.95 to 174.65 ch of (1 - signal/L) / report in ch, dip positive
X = 10.0 ch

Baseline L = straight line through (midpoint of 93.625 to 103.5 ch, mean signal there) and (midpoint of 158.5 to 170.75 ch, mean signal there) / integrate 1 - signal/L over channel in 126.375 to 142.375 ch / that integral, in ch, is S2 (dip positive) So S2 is 6.0 ch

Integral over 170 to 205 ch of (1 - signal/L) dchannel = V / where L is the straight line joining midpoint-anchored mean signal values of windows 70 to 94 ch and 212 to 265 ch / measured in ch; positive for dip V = -3.6 ch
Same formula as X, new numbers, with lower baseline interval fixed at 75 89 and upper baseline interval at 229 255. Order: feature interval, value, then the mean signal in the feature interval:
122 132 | 4.9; 6.48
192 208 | -1.5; 14.1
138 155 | 0.9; 12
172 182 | -0.7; 13.7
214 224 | -0.2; 13.2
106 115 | 0.4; 12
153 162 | -0.2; 13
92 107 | 0.3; 12.3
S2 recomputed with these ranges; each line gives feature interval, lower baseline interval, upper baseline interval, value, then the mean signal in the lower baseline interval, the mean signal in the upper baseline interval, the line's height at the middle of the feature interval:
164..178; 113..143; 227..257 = -3.9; 8.46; 13.1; 10.2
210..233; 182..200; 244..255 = 1.1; 14.8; 13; 13.8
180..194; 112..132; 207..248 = -4.4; 8.37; 13.1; 11.3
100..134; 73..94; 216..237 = 7.9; 12.4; 13.2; 12.6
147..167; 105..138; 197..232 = -3.9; 9.06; 13.5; 10.7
